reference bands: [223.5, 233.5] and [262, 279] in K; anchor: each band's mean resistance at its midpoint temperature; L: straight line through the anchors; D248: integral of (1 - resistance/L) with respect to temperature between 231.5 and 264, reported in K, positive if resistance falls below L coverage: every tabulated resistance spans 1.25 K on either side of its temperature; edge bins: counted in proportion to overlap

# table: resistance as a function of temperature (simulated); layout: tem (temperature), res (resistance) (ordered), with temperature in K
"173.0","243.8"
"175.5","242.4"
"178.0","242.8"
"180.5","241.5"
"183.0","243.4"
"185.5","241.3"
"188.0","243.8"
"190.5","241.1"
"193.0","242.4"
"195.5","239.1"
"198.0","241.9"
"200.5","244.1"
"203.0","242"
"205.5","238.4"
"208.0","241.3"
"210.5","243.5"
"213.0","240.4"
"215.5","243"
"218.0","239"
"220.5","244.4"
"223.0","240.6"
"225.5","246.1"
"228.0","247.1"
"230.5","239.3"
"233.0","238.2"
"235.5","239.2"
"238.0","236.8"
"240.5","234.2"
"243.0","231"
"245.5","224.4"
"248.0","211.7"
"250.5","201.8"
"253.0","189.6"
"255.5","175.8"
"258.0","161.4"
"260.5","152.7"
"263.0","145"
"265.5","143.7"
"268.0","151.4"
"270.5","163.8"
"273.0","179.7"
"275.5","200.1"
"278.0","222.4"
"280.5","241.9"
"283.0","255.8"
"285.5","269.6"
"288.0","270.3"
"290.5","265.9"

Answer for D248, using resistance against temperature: 1.2 K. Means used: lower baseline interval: 243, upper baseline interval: 172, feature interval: 204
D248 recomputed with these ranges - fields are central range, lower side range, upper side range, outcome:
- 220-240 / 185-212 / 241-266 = -3.0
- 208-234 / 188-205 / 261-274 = -3.7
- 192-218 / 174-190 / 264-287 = -1.0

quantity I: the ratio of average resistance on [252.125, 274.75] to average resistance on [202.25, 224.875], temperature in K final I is 0.67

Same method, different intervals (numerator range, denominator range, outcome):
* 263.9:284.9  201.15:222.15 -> 0.81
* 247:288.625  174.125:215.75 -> 0.81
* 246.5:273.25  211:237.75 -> 0.71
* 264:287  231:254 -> 0.91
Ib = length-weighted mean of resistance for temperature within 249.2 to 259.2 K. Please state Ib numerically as 182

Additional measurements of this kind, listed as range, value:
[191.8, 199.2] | 241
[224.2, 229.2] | 247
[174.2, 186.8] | 242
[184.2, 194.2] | 242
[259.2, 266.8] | 147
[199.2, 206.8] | 242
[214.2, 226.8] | 243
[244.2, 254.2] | 207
